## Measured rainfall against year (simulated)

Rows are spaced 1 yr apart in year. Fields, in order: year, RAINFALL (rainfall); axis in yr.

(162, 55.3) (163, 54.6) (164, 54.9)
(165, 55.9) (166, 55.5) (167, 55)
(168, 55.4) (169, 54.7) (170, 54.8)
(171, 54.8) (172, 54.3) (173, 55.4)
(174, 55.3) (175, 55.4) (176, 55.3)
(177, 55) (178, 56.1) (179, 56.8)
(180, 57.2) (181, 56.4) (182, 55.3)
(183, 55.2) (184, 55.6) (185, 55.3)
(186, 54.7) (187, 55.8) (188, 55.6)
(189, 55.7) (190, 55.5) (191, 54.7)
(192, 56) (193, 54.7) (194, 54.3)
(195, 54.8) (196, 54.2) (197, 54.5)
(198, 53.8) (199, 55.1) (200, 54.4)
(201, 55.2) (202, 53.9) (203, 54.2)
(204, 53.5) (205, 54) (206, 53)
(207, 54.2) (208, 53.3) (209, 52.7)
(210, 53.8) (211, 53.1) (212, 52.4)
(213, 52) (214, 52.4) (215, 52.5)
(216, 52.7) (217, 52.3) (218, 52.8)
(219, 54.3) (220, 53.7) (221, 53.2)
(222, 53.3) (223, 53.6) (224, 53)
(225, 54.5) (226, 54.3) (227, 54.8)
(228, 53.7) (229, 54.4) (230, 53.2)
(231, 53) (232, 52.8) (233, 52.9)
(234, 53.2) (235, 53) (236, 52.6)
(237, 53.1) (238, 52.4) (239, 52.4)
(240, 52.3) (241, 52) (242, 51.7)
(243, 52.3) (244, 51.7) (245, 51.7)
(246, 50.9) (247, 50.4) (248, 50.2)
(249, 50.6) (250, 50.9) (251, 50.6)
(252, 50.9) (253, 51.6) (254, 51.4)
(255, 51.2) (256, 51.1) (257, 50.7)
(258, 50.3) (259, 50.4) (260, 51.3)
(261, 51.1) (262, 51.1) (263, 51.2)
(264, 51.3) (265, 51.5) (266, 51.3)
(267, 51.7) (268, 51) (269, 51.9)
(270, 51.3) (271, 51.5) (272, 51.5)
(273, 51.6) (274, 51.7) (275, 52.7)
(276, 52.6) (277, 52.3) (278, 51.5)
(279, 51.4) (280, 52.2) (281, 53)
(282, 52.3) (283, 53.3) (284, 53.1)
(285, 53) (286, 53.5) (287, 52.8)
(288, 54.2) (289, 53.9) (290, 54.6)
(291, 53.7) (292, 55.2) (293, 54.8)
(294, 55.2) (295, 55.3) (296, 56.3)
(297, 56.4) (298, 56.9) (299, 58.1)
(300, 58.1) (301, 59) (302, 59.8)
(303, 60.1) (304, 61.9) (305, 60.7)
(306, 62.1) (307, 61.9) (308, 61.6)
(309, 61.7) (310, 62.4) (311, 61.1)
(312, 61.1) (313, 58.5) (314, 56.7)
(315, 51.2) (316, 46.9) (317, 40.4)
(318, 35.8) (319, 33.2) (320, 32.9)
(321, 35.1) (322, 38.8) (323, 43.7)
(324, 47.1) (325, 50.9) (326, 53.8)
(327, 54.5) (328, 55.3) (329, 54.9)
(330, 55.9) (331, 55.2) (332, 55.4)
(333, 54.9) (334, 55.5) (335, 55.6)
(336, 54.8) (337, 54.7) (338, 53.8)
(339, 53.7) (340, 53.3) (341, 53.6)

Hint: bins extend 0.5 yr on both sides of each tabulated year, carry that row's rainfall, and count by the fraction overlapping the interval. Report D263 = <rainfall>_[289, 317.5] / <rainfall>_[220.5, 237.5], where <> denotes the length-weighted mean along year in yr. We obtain 1.07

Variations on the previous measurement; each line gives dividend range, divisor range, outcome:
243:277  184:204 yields 0.93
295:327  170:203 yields 0.96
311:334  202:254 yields 0.93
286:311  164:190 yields 1.04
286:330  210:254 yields 1.02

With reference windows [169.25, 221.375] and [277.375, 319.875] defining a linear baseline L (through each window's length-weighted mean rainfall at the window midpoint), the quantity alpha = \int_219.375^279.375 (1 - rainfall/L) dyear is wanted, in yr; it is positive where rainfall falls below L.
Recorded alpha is 2.8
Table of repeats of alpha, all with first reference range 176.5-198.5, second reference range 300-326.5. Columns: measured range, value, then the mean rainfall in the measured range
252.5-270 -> 0.8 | 51.2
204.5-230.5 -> 0.6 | 53.4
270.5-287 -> 0.3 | 52.3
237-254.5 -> 0.8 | 51.5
